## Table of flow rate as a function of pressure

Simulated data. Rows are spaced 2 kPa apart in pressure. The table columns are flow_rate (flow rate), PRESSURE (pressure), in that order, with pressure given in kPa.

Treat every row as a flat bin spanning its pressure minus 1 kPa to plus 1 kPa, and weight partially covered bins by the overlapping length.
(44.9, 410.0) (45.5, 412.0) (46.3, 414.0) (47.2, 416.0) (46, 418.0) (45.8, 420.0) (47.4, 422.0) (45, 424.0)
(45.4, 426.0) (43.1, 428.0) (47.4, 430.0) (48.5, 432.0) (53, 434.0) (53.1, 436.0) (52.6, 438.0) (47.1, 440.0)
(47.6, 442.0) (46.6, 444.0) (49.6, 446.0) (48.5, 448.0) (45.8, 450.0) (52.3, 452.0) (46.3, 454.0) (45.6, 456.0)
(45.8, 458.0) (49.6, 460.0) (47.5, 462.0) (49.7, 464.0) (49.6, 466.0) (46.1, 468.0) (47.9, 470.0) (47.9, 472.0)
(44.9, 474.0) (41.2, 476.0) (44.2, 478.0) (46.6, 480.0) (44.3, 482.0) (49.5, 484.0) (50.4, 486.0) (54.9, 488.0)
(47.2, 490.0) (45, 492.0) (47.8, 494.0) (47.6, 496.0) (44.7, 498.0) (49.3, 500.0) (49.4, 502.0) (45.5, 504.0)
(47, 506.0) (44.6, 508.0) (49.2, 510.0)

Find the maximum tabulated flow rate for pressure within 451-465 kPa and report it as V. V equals 52.3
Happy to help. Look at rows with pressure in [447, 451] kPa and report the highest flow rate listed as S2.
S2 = 48.5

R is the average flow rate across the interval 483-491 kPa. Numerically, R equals 50.5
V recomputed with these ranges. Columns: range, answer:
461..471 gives 49.7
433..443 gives 53.1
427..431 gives 47.4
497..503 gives 49.4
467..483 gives 47.9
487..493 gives 54.9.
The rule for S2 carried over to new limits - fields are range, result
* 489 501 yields 49.3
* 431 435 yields 53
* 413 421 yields 47.2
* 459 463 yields 49.6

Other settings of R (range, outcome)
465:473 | 47.9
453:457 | 46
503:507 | 46.2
